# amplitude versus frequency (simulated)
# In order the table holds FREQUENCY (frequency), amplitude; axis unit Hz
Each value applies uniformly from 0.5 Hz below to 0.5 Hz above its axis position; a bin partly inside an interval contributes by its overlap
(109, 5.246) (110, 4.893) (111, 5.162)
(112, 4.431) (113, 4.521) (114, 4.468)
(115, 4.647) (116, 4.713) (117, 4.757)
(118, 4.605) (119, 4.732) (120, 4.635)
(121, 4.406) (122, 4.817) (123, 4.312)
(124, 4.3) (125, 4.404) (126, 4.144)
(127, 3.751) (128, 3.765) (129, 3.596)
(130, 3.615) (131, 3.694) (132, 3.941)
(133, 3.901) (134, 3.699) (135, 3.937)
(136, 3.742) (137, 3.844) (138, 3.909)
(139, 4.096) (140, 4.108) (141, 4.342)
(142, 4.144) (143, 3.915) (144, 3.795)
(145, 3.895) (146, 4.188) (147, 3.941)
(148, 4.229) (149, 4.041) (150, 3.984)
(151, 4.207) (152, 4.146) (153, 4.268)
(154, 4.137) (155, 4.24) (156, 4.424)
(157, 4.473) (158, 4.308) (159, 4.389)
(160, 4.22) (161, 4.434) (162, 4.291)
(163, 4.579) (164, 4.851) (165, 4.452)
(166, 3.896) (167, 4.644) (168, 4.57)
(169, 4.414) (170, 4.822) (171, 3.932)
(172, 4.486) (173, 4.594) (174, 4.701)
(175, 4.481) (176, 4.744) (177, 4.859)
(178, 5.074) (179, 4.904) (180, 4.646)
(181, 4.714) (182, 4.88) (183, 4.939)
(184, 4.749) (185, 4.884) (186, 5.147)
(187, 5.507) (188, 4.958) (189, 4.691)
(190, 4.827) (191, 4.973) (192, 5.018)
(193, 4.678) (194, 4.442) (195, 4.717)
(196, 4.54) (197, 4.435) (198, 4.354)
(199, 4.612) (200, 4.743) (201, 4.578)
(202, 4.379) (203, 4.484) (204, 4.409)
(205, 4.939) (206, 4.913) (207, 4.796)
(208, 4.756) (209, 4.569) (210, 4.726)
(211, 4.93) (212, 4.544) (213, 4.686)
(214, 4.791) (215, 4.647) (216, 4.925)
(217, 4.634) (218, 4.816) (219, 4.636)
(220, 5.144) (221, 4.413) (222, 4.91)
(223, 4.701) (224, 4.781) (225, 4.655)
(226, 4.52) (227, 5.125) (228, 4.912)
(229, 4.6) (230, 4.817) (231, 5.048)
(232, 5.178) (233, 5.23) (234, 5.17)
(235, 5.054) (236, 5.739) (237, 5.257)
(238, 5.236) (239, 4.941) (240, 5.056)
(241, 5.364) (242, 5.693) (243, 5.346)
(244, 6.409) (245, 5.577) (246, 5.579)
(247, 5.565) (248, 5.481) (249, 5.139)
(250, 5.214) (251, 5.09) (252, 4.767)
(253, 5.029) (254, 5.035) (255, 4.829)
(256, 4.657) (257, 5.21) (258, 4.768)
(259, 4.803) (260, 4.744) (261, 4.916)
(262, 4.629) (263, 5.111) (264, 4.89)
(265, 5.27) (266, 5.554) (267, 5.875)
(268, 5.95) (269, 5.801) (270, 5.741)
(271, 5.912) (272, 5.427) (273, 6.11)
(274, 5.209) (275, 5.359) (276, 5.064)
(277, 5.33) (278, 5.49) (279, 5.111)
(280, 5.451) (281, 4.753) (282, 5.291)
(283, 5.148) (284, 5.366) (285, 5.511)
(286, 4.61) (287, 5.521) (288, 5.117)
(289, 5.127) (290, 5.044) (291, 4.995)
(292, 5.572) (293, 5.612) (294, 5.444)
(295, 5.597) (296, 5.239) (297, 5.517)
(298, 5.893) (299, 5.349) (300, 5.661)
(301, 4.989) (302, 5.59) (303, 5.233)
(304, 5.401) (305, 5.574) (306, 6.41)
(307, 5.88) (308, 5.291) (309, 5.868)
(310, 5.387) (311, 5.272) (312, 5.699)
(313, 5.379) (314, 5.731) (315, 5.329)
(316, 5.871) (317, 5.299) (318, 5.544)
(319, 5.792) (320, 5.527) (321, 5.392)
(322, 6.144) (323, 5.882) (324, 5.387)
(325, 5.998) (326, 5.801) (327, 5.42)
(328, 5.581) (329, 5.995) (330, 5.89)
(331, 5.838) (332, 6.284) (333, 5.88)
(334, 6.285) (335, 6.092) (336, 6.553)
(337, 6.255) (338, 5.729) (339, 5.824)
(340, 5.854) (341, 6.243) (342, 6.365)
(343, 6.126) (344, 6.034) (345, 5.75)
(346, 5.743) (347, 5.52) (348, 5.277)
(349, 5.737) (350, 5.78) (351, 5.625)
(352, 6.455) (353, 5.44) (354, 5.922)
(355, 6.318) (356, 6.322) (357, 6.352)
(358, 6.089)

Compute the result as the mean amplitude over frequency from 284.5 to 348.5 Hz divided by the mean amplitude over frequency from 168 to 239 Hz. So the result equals 1.18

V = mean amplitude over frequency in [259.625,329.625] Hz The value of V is 5.46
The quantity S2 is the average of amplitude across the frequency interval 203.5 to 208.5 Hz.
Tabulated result 4.76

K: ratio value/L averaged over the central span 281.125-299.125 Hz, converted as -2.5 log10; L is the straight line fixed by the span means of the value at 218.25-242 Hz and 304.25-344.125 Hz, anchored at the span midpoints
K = 0.04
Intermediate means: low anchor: 4.99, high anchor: 5.81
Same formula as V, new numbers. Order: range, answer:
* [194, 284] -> 5.04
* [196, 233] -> 4.73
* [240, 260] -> 5.22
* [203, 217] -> 4.73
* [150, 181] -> 4.47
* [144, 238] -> 4.65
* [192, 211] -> 4.63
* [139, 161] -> 4.17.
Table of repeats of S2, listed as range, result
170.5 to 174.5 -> 4.43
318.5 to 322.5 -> 5.71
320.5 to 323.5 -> 5.81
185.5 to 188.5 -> 5.2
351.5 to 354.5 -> 5.94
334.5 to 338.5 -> 6.16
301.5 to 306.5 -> 5.64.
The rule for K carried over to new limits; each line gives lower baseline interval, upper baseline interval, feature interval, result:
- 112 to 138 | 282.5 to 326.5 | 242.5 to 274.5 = -0.028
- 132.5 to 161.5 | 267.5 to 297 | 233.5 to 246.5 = -0.091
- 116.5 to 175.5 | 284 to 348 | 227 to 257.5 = -0.036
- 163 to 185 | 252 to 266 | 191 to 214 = 0.019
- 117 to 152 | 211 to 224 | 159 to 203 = -0.047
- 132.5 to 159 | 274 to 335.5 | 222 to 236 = -0.022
